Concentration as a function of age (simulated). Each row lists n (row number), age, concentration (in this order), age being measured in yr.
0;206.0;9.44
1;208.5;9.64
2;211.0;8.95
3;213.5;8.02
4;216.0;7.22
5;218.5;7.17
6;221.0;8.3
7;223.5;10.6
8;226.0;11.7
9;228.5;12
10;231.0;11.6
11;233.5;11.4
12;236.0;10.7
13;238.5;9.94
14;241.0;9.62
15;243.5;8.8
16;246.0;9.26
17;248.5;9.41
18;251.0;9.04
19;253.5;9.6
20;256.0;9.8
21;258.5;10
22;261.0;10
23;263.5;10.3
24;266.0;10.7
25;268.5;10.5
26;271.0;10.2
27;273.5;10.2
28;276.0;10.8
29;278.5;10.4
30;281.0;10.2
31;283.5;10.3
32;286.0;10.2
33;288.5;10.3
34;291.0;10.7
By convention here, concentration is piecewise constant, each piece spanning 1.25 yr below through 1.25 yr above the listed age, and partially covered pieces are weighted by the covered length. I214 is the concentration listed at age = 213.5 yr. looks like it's 8.02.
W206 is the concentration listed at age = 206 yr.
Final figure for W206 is 9.44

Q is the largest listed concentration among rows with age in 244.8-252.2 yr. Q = 9.41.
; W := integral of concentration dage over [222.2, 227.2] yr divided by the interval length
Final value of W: 11.1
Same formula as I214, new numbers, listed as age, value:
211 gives 8.95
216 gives 7.22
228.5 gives 12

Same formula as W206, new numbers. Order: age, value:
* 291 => 10.7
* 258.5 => 10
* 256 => 9.8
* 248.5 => 9.41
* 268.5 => 10.5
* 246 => 9.26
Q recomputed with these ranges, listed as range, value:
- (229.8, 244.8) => 11.6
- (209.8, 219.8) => 8.95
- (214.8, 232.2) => 12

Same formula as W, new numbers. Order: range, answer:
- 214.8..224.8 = 8.34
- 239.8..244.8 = 9.21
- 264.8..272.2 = 10.5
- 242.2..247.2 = 9.03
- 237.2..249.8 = 9.41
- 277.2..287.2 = 10.3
